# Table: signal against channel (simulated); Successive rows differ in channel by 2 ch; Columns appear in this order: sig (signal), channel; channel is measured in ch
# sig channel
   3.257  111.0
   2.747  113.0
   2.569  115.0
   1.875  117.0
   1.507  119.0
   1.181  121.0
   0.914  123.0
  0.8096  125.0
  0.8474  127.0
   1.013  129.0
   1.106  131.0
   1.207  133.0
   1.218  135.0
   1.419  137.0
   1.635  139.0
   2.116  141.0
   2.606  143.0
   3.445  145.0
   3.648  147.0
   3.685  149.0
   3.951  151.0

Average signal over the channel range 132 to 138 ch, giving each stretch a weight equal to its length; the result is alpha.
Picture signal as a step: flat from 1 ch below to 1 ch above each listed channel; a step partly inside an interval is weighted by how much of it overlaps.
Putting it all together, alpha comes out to 1.28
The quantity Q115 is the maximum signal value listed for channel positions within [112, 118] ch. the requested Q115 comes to 2.747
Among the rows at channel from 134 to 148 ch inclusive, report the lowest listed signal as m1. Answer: 1.218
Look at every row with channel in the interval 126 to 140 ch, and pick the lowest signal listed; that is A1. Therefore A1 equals 0.8474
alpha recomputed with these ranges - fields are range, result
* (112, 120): 2.17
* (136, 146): 2.24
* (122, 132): 0.938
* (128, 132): 1.06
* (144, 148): 3.55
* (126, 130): 0.93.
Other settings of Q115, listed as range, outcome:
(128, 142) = 2.116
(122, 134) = 1.207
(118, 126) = 1.507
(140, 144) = 2.606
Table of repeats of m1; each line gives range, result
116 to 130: 0.8096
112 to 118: 1.875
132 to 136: 1.207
